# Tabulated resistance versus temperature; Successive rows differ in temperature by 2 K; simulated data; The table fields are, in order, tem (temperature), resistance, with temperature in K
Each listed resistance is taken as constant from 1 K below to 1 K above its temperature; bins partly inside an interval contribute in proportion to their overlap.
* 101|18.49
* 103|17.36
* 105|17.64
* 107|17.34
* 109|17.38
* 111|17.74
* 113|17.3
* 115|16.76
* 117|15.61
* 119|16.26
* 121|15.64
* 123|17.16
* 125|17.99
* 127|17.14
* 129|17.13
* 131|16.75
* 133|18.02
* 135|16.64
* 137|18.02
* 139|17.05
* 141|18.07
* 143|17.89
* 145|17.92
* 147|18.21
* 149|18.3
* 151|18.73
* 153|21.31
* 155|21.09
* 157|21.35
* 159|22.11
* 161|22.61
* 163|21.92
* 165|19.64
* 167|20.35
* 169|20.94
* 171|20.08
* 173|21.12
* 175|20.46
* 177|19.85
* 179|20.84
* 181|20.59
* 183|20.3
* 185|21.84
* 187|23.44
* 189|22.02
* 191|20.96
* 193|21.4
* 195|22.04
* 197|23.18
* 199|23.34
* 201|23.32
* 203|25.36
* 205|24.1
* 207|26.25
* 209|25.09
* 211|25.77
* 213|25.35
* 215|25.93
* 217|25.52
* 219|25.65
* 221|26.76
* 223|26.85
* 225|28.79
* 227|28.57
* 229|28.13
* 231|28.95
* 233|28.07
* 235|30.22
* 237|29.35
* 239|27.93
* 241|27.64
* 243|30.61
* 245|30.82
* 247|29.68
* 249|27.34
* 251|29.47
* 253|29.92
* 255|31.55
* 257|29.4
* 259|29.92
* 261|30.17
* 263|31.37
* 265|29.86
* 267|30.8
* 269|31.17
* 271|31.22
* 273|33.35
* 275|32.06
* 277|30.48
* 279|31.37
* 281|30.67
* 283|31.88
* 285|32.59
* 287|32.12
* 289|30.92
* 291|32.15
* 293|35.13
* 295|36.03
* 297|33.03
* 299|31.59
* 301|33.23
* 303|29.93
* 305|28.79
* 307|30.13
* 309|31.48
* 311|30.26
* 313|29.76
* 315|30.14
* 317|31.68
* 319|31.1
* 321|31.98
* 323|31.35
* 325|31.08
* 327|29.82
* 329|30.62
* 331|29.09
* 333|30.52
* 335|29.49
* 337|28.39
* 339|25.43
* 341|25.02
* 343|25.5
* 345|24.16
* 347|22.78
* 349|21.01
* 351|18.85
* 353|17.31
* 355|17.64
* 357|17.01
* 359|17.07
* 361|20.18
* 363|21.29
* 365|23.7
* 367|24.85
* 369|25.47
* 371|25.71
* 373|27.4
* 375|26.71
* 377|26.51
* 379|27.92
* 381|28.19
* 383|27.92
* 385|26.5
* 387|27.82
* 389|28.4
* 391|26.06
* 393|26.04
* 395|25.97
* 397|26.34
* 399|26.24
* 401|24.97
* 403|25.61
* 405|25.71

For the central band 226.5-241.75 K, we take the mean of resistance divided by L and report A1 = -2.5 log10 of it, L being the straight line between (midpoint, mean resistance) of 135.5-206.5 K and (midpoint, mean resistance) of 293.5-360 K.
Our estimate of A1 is -0.209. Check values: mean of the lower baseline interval 20.9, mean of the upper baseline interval 27.7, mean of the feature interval 28.6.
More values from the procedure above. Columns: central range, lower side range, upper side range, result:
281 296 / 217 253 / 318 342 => -0.13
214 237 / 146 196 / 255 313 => -0.07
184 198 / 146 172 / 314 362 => -0.03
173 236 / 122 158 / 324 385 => -0.20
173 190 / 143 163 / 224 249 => 0.10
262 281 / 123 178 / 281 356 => -0.19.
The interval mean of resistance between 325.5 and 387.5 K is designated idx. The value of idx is 24.9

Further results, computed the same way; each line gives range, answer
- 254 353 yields 29.9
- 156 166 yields 21.5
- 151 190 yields 21.1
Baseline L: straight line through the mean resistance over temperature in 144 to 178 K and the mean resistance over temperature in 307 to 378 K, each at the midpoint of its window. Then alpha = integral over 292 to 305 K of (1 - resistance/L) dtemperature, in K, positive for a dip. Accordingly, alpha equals -4.29 K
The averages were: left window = 20.4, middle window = 32.8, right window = 26.1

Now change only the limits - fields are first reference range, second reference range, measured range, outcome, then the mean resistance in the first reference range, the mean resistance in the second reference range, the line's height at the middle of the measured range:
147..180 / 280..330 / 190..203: 0.3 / 20.6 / 31.5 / 23.1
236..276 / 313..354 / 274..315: -4.1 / 30.2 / 27.3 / 28.8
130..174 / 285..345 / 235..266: -4.2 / 19.5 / 30.5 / 26.1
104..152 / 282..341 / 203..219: -1.3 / 17.4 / 30.9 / 23.5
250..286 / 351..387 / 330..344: -0.9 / 31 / 23.6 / 25.9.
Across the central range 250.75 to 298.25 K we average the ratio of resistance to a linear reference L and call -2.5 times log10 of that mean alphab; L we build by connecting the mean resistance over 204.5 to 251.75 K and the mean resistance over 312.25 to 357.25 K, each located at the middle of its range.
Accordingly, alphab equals -0.16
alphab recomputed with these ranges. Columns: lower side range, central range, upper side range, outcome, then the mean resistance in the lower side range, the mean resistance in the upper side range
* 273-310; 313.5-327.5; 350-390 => -0.08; 31.9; 23.8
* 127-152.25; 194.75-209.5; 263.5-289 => -0.01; 17.7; 31.4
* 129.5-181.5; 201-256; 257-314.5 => -0.06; 19.6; 31.4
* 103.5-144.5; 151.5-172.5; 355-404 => -0.15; 17.2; 25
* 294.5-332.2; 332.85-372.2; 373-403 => 0.25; 31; 26.8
